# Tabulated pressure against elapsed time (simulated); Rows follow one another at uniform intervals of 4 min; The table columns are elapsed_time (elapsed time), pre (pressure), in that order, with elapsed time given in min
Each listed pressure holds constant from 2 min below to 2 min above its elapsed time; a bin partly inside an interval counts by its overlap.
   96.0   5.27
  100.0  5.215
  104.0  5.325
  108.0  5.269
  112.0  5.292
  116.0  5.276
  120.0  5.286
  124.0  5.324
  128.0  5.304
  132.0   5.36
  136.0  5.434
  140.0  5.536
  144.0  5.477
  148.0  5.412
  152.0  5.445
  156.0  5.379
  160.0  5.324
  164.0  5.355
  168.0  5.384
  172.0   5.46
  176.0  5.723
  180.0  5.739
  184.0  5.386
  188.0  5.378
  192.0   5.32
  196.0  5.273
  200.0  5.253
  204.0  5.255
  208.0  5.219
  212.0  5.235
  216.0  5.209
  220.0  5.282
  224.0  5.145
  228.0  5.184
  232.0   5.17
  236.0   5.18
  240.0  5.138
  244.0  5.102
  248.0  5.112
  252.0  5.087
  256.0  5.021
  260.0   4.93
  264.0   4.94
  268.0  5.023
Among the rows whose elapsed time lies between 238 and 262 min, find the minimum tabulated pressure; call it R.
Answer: 4.93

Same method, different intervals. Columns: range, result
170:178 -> 5.46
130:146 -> 5.36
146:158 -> 5.379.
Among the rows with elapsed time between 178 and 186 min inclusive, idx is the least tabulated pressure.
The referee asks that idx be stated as 5.386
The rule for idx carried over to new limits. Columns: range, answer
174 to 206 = 5.253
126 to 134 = 5.304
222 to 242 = 5.138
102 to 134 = 5.269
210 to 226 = 5.145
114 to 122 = 5.276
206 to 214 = 5.219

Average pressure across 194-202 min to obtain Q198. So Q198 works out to 5.26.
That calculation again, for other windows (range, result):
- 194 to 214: 5.25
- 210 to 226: 5.22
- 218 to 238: 5.19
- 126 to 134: 5.33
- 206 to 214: 5.23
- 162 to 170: 5.37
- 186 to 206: 5.3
